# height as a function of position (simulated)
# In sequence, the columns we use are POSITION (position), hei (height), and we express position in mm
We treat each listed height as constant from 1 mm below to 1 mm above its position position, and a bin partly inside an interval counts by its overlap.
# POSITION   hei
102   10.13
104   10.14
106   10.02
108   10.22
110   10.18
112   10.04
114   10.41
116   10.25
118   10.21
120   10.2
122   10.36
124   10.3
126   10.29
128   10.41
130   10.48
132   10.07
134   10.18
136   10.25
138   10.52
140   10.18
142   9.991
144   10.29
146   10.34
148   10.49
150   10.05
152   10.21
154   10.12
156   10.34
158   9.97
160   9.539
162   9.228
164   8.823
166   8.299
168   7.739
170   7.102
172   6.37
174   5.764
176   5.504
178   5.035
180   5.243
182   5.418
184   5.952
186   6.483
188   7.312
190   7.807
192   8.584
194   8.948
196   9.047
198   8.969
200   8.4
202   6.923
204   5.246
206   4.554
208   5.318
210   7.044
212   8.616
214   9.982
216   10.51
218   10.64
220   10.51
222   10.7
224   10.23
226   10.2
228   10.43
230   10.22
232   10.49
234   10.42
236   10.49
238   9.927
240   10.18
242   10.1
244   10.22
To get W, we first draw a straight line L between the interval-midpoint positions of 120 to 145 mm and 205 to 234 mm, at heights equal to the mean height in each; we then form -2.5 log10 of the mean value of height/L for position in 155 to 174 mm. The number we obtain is 0.17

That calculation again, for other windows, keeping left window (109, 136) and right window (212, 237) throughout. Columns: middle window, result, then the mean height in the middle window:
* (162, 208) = 0.42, 6.99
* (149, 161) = 0.03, 10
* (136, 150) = 0.00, 10.3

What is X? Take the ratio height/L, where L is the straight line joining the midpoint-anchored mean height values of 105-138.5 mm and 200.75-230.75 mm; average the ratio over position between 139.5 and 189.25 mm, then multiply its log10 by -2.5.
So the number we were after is 0.17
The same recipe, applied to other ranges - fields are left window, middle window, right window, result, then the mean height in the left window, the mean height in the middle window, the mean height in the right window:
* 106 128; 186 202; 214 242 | 0.25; 10.2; 8.22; 10.4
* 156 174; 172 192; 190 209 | 0.25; 8.35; 6.2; 7.36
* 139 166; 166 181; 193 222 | 0.43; 9.91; 6.25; 8.28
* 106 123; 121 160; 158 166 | -0.06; 10.2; 10.2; 9.18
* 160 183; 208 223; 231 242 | -0.02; 6.9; 9.42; 10.3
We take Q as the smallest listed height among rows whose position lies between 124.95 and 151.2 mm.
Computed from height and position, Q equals 9.991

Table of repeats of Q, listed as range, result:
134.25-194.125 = 5.035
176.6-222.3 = 4.554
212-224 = 8.616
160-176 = 5.504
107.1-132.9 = 10.04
